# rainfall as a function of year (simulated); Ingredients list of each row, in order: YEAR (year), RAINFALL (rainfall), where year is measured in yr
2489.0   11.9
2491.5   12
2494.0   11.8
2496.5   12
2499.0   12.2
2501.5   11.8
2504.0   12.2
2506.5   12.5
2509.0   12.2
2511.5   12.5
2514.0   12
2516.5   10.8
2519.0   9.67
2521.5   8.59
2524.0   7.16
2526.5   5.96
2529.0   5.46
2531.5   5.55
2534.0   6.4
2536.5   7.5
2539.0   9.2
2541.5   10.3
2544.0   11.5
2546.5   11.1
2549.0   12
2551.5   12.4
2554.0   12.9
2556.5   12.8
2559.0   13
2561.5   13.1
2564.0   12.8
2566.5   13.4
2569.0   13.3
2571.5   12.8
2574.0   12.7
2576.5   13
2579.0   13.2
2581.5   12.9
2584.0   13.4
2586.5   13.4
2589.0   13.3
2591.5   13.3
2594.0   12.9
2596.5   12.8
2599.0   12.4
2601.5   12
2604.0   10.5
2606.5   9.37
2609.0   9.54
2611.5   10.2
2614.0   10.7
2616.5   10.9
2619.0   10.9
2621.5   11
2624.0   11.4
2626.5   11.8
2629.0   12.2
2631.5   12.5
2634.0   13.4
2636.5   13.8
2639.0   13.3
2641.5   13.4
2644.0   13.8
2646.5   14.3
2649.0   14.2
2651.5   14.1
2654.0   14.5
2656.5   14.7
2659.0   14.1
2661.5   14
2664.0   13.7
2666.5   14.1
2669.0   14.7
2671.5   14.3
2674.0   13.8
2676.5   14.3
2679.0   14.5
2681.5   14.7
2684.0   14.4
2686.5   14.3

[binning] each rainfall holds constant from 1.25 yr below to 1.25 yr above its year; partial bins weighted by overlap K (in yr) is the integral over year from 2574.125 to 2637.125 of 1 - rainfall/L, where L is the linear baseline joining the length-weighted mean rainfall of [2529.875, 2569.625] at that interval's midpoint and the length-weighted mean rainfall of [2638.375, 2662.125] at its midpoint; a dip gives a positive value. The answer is 3.1 yr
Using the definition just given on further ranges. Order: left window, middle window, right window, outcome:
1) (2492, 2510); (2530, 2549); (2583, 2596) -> 5.5 yr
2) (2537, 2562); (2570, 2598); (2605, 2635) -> -4.1 yr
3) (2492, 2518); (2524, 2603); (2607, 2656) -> 4.9 yr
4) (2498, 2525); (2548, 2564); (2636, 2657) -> -0.9 yr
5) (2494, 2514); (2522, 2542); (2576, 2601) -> 8.6 yr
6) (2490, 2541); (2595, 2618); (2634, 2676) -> 3.0 yr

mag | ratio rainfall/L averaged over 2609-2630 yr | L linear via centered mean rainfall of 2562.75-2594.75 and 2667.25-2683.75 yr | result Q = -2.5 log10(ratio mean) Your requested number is 0.231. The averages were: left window 13.1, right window 14.4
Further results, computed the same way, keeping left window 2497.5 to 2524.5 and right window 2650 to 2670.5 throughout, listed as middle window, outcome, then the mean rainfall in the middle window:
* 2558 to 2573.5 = -0.065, 13.1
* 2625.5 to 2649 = 0.043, 13.2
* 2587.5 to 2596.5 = -0.024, 13.1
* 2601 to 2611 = 0.271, 10.2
